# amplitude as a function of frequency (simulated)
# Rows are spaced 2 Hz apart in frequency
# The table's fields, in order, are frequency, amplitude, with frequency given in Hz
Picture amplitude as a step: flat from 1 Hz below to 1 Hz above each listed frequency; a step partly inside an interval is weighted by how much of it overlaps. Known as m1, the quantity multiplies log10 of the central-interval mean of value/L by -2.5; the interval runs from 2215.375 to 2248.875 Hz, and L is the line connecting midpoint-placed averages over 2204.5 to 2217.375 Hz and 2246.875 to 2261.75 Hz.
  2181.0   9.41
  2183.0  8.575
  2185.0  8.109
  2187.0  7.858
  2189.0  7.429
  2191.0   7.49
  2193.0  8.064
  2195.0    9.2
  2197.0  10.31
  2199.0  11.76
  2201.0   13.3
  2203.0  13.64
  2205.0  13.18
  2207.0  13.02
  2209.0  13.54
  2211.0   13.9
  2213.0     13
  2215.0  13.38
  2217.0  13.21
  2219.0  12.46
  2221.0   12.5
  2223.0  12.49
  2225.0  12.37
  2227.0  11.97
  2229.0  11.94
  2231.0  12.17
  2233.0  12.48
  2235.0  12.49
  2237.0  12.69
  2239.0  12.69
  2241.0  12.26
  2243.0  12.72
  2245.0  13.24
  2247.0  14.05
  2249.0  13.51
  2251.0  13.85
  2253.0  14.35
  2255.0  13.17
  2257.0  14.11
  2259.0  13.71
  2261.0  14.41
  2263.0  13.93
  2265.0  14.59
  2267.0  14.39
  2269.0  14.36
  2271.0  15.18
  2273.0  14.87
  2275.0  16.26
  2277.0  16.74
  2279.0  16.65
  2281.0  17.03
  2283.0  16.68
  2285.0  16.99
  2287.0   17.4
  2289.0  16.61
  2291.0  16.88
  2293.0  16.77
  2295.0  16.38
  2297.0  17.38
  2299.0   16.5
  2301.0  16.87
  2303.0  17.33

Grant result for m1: 0.08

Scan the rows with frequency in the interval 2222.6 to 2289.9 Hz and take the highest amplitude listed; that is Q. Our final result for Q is 17.4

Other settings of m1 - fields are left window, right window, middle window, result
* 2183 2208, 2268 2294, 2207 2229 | -0.09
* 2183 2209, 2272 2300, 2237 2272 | 0.05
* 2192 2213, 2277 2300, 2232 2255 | 0.10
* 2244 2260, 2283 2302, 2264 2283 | -0.01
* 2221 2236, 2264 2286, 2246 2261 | 0.02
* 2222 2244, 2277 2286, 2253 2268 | 0.06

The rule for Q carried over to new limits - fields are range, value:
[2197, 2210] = 13.64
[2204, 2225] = 13.9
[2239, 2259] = 14.35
